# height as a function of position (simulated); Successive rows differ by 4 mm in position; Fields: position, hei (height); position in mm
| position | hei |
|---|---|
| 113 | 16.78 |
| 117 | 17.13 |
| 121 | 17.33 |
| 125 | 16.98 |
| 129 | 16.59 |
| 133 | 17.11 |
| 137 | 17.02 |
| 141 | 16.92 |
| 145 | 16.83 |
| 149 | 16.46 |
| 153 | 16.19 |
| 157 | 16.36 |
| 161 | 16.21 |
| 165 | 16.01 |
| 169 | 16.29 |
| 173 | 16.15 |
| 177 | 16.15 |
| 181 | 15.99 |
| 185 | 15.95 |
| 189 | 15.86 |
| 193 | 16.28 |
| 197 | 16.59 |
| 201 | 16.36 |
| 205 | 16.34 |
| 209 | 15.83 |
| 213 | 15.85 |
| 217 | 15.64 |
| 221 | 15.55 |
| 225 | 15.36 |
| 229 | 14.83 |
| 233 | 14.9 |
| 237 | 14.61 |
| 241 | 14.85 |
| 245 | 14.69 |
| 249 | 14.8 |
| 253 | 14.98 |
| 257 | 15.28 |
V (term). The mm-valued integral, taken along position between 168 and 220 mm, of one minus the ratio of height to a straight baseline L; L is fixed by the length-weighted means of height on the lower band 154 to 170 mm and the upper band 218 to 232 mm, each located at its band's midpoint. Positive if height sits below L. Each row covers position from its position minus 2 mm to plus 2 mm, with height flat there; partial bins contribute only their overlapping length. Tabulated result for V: -1.2 mm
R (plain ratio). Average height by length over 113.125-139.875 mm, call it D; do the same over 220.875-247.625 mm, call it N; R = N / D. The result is 0.88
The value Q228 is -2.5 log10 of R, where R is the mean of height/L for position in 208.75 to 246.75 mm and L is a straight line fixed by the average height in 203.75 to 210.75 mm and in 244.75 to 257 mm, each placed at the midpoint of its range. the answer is 0.024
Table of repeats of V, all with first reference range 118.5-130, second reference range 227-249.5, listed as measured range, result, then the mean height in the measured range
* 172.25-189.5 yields -0.1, 16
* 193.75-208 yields -0.8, 16.4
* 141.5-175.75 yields 0.0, 16.3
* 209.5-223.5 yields -0.4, 15.7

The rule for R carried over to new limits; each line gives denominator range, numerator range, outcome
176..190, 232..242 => 0.92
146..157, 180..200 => 0.99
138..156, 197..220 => 0.97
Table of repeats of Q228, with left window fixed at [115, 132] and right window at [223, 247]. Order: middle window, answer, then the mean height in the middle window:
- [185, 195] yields -0.02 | 16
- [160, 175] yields 0.00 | 16.2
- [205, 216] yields -0.04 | 15.9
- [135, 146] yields -0.02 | 16.9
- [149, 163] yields 0.01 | 16.3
